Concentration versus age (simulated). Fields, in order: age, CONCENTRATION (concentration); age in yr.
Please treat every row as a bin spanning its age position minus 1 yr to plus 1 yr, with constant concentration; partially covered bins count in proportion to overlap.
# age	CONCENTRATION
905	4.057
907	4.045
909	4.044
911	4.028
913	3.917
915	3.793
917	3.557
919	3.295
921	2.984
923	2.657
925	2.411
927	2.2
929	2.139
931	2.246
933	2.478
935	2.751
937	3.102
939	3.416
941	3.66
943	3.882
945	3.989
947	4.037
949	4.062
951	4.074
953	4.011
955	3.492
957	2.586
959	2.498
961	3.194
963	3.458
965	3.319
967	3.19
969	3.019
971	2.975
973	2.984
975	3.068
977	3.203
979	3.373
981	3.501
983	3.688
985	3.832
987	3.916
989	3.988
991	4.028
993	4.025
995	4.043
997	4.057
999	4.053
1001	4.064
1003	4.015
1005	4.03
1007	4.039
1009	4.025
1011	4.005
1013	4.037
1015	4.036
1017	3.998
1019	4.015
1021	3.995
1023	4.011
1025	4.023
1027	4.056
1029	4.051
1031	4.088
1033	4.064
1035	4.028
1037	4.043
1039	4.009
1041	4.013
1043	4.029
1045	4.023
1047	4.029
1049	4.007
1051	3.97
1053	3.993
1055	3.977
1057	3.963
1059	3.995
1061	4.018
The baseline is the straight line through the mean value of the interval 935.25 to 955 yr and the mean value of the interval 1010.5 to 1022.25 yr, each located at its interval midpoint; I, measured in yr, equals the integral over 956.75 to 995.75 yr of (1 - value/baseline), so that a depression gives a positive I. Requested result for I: 4.7 yr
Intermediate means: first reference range 3.75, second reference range 4.01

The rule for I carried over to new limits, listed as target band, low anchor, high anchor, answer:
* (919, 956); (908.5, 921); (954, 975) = 2.0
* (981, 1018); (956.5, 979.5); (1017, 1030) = -3.8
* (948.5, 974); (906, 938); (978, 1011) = 1.8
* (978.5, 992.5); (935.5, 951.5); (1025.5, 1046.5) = 0.3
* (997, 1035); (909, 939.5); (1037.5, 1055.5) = -2.8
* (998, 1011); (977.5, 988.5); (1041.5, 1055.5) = -0.9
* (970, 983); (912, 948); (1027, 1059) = 1.0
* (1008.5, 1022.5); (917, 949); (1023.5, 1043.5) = -0.5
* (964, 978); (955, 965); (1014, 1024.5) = 0.4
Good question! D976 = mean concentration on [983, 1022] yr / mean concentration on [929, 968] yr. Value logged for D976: 1.2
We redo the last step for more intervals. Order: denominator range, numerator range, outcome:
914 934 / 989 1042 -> 1.45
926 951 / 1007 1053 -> 1.26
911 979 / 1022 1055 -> 1.25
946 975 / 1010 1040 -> 1.21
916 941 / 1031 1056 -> 1.43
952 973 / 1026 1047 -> 1.28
